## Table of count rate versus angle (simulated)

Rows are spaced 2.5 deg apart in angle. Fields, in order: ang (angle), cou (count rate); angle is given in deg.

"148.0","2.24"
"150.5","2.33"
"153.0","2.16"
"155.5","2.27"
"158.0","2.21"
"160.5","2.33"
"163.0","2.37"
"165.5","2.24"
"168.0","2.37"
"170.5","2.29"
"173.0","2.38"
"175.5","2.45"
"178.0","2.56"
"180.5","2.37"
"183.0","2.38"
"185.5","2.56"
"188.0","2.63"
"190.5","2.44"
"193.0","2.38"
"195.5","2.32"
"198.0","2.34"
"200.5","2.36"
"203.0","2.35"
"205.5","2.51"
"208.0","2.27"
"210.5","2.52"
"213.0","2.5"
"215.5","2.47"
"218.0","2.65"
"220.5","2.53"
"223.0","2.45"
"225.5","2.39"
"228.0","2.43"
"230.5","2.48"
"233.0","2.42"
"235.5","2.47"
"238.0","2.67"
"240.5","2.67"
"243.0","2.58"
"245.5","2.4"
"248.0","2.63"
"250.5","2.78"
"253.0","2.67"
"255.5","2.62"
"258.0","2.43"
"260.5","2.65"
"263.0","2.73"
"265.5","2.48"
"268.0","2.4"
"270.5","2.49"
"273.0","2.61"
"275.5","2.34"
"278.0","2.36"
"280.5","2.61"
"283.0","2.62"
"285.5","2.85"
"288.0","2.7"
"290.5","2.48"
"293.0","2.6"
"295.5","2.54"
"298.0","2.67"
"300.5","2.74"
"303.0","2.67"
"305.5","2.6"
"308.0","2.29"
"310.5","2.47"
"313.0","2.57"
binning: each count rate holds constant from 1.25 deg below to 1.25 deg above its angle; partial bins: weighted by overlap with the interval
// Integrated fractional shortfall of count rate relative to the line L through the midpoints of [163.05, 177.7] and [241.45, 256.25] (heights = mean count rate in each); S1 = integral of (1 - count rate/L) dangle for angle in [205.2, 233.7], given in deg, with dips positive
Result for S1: 0.6 deg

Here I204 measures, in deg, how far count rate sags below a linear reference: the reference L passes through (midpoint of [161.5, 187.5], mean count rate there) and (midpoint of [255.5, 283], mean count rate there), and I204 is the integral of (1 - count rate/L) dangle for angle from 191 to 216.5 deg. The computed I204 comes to 0.4 deg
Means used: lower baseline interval 2.4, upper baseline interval 2.52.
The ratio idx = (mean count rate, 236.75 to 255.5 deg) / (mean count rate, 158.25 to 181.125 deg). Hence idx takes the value 1.11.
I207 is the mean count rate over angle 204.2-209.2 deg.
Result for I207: 2.39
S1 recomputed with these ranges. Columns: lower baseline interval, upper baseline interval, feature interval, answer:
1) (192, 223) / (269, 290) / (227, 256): -0.8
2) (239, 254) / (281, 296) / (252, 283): 1.1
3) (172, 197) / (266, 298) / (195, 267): -0.4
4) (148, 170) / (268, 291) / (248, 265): -0.9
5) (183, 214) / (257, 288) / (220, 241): -0.1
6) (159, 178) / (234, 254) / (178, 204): 0.1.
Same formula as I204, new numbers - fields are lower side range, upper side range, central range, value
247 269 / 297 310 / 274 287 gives 0.2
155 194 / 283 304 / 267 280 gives 0.8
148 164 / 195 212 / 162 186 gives -0.8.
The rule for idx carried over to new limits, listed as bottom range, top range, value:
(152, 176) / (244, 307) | 1.12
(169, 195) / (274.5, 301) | 1.06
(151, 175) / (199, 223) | 1.07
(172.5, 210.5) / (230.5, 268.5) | 1.06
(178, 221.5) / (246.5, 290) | 1.06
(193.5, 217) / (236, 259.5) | 1.08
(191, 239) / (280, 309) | 1.07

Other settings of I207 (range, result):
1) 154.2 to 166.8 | 2.28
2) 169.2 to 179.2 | 2.42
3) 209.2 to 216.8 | 2.5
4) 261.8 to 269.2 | 2.54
